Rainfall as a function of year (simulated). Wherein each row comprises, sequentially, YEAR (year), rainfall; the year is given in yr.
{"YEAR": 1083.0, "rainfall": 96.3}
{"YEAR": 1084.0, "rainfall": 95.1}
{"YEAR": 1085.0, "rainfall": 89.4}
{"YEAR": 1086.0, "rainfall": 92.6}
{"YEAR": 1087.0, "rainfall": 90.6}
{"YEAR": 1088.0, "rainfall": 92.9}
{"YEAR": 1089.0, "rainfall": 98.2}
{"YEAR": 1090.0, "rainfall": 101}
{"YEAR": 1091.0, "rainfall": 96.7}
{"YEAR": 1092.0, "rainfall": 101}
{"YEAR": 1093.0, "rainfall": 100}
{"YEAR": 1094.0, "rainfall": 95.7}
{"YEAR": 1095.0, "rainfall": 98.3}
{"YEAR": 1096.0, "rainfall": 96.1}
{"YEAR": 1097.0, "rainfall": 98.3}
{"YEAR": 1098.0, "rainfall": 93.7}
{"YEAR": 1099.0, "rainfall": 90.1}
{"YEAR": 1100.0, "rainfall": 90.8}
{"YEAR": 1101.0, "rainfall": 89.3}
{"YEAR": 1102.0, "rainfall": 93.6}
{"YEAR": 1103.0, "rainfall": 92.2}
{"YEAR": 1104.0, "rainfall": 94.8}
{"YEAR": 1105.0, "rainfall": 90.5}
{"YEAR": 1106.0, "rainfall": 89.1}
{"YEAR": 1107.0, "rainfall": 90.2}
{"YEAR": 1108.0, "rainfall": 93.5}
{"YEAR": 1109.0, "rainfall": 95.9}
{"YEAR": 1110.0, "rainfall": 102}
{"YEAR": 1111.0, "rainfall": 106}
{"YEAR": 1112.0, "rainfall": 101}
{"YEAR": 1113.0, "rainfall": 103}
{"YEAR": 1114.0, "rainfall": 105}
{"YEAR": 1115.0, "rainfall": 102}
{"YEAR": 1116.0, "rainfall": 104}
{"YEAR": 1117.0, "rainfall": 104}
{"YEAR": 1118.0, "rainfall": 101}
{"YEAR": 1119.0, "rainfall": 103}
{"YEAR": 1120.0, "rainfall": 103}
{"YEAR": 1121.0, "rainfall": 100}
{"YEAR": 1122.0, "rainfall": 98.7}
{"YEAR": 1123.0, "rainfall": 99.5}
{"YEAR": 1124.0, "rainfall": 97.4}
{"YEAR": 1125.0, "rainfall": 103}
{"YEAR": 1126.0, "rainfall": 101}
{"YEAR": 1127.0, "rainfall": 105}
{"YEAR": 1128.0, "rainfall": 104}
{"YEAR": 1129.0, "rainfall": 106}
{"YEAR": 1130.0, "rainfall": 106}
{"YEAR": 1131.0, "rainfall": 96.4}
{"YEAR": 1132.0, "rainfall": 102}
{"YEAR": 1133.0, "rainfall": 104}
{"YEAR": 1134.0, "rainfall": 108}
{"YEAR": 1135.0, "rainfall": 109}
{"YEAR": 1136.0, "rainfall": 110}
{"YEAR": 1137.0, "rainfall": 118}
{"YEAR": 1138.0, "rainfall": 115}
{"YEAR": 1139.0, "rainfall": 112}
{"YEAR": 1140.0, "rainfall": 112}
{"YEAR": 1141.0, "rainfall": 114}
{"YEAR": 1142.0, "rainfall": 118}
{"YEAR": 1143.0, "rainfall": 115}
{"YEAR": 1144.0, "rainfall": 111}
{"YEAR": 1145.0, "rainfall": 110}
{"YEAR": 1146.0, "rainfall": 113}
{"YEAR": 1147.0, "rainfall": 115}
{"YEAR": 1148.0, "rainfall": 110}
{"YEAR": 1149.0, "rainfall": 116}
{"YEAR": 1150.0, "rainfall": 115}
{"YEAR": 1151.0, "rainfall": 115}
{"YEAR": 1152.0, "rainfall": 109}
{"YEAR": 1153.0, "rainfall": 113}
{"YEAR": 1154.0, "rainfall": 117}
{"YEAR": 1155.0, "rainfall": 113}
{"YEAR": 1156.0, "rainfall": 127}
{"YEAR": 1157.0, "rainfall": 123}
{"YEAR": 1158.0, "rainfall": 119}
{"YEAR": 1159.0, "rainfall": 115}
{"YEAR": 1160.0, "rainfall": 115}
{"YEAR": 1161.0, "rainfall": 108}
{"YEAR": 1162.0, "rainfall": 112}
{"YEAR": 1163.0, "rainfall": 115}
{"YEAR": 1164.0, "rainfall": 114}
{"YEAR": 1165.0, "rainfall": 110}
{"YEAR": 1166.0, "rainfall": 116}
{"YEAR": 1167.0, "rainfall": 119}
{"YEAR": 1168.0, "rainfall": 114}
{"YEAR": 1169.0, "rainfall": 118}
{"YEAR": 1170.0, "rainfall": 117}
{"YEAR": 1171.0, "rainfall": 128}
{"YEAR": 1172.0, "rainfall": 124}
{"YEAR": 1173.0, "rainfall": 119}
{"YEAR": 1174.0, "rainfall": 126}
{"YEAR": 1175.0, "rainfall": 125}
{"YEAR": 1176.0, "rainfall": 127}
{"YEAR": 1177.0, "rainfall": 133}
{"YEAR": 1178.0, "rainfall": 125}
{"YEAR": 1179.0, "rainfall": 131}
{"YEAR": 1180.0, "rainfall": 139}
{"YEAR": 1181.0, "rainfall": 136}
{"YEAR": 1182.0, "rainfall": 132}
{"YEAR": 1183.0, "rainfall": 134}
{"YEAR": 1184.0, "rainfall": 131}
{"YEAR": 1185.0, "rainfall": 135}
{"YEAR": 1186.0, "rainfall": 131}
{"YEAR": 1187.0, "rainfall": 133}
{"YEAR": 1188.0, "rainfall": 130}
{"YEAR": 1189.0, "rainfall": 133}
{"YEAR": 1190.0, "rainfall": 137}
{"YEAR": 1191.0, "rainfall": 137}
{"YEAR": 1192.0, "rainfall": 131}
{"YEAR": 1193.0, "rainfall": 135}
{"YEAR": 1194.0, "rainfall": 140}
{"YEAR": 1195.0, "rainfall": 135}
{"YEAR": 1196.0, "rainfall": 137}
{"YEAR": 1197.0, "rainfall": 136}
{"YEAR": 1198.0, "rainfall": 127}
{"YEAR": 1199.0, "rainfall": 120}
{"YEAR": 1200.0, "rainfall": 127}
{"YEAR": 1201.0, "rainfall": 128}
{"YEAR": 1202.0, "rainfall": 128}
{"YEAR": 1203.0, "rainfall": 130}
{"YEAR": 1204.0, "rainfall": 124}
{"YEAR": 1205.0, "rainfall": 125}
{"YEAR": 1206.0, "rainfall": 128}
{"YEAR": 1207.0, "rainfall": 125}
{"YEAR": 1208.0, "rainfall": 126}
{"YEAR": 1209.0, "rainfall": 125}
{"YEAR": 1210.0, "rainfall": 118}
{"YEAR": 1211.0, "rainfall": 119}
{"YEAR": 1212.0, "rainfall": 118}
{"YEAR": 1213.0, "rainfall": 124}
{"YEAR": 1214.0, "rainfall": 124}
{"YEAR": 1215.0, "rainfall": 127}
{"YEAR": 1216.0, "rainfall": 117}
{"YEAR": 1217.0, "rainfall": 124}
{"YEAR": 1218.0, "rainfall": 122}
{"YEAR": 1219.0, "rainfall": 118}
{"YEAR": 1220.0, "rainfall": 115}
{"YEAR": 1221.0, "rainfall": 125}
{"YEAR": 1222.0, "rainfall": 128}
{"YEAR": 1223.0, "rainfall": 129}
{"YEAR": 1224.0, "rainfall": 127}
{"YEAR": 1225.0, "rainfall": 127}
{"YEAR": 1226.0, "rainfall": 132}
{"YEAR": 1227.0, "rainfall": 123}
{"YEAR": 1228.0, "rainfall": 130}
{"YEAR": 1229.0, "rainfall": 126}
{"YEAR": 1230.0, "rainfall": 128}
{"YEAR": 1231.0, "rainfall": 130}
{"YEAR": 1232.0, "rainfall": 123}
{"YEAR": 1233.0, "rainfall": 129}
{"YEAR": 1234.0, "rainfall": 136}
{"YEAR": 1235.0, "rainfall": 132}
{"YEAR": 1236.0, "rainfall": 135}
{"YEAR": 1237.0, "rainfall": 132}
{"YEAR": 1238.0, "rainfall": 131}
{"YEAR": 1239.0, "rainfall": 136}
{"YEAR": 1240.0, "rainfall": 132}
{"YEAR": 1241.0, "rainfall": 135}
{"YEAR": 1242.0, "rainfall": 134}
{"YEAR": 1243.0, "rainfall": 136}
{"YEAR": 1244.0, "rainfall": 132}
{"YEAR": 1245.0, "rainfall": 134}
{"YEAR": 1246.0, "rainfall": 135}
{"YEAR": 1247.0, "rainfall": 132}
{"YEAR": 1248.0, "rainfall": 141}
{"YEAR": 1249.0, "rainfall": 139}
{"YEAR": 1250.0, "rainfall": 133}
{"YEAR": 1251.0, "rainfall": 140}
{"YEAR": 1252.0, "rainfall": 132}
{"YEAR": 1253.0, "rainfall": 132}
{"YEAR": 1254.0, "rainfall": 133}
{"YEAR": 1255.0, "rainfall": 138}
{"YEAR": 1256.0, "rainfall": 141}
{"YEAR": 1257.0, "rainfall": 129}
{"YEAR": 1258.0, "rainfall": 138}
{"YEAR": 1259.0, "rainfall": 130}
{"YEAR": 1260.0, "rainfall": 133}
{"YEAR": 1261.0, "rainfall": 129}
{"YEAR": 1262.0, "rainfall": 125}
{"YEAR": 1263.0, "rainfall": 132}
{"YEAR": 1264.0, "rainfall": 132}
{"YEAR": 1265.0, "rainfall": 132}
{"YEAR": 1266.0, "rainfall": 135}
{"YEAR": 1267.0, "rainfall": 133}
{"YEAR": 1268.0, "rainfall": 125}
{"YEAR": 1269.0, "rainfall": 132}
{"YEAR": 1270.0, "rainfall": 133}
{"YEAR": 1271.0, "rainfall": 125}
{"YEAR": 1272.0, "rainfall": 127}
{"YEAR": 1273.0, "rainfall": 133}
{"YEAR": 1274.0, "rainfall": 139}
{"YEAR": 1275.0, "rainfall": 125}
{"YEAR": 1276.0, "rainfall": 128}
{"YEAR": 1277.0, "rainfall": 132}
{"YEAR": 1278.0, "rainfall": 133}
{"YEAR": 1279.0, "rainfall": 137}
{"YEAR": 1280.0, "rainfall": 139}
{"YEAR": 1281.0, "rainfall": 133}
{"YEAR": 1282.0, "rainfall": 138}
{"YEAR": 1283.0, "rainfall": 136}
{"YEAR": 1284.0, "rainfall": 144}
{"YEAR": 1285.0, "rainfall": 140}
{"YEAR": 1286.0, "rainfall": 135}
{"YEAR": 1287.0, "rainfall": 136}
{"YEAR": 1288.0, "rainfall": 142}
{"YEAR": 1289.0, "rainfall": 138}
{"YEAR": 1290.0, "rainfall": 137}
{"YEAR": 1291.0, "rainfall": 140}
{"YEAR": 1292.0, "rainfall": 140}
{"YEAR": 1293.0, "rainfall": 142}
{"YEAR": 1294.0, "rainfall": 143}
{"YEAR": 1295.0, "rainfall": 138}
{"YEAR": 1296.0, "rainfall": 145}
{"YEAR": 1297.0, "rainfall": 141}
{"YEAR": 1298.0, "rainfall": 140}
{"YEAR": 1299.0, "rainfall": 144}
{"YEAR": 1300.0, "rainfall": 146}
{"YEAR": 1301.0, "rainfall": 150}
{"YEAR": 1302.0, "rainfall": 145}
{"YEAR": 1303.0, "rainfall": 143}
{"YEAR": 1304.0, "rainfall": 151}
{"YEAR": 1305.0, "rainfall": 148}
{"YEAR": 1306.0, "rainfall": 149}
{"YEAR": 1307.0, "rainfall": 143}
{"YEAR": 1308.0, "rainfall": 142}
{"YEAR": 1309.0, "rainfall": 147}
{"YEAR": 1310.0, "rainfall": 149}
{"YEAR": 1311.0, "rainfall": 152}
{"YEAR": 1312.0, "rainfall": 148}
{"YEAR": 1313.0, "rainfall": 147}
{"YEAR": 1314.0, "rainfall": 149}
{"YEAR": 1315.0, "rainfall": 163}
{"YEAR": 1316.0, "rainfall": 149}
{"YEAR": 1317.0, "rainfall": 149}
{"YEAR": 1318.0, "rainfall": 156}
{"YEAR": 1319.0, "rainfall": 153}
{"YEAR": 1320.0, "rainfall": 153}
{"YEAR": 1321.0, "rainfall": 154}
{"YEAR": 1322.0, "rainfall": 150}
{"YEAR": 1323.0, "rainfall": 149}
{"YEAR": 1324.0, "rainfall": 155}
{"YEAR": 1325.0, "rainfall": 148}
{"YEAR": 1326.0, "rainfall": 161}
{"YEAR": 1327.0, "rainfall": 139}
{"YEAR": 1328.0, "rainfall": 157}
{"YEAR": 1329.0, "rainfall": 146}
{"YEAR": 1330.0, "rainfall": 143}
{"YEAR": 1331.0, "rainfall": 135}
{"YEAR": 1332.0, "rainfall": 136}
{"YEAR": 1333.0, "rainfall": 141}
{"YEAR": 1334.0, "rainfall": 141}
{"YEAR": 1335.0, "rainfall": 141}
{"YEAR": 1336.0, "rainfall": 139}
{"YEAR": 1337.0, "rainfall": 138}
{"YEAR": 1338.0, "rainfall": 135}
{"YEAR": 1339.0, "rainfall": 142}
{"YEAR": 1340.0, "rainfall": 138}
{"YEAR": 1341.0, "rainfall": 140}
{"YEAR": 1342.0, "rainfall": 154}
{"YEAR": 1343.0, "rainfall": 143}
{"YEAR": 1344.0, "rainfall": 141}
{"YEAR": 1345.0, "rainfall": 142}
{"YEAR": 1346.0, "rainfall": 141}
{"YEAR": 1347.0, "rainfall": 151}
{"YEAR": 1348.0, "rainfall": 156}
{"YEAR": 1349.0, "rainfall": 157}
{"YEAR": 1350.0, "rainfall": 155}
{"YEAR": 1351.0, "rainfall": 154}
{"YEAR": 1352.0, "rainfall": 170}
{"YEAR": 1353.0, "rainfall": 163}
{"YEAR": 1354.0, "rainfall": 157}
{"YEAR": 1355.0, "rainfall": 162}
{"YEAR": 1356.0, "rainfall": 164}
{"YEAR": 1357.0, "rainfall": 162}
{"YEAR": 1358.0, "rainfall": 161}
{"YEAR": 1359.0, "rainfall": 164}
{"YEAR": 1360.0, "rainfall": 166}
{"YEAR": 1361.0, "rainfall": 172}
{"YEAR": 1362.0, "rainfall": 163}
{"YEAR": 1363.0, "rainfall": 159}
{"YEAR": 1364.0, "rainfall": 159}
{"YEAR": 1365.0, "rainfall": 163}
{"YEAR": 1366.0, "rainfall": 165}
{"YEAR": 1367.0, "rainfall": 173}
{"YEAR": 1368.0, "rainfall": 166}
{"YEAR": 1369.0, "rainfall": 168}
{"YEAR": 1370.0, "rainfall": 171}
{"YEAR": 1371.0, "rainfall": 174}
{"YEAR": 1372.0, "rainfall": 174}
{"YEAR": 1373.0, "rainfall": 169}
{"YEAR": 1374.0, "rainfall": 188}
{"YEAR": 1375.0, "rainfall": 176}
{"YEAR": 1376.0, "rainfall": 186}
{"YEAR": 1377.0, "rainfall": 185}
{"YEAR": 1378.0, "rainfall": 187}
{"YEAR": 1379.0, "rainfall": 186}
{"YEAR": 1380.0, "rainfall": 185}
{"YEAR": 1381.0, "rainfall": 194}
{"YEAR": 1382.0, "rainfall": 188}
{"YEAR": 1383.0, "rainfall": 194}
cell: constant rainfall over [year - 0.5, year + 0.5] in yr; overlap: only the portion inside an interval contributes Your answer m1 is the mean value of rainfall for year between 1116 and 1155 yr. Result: 108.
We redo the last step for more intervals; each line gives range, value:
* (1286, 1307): 143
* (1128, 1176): 114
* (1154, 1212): 126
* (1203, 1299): 132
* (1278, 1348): 144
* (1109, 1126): 102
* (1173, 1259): 130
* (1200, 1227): 124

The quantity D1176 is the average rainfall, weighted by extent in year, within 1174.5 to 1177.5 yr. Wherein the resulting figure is 128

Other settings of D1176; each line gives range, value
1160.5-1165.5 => 112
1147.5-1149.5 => 113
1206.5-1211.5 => 123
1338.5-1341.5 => 140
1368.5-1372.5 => 172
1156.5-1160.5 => 118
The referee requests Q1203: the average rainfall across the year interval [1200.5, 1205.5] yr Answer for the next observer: 127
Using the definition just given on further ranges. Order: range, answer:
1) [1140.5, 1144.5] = 114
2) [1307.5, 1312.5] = 148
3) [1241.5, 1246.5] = 134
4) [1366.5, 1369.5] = 169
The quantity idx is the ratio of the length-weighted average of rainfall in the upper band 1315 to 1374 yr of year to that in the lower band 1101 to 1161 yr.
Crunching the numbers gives 1.45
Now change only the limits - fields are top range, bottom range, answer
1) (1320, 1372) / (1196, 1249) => 1.20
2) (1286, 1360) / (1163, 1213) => 1.16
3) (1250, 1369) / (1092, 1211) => 1.27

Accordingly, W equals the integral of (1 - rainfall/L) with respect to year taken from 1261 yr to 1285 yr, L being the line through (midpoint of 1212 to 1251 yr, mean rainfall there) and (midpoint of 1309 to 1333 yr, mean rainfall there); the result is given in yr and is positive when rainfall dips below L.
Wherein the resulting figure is 1.0 yr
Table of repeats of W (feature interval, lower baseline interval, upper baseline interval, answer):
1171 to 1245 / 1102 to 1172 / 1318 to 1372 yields -3.18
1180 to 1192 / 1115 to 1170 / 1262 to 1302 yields -1.55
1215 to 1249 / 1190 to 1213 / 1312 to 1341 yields 0.86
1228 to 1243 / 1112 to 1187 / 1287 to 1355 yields -0.10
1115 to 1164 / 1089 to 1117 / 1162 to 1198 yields 0.90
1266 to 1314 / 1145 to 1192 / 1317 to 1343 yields 0.18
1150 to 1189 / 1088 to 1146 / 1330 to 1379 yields -2.75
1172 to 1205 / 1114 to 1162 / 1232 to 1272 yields -3.06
